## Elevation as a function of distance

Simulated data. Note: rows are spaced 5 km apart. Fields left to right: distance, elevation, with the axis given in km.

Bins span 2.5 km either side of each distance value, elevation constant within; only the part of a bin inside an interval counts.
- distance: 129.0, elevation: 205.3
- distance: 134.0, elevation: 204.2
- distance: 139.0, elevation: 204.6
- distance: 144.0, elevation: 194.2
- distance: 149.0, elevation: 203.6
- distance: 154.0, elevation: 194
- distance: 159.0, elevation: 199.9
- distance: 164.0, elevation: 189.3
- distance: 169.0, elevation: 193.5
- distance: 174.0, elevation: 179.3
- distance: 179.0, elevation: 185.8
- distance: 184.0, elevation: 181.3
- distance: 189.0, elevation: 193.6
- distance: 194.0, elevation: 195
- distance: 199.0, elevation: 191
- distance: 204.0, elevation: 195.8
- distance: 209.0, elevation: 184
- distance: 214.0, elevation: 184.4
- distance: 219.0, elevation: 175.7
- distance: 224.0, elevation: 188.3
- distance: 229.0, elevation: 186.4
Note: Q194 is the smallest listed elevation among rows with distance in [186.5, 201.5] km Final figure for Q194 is 191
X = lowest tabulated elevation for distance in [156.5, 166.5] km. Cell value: 189.3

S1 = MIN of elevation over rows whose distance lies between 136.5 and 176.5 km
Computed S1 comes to 179.3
